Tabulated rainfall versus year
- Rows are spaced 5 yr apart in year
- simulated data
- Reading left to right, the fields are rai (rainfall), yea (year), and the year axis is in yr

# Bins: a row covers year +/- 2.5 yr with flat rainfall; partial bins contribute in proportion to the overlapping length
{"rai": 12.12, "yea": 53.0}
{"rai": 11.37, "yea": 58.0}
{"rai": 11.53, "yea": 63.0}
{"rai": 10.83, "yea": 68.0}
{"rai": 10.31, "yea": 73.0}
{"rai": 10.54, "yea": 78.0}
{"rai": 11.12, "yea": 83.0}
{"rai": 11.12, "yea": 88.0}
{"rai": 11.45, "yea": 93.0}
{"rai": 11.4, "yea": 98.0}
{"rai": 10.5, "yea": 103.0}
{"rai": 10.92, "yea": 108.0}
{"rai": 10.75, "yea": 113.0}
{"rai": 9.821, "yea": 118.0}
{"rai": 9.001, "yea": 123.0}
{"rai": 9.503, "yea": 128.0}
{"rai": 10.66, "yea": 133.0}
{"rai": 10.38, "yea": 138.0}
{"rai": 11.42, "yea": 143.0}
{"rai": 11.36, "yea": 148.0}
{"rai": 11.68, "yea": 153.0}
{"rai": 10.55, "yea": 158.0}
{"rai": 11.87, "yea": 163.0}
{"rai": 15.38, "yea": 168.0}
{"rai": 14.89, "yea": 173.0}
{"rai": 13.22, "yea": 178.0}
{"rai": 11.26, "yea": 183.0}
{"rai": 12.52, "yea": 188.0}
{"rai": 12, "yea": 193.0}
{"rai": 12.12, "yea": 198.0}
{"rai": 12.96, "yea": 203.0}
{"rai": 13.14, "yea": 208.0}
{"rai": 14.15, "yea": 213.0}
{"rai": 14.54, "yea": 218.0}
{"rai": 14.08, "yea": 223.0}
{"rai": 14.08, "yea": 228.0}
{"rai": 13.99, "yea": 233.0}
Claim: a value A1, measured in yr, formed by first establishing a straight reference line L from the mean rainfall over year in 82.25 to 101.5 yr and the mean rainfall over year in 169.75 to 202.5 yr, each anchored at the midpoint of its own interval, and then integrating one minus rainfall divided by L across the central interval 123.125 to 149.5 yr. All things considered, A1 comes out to 3.25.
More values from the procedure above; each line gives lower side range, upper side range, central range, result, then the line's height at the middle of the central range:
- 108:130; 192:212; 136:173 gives -3.0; 11.1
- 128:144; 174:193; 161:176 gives -2.8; 11.9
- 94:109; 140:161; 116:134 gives 2.3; 11.1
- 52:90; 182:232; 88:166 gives 7.5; 11.9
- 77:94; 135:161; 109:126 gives 1.7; 11.1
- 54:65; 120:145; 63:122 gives 0.7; 10.9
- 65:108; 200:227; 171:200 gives 1.1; 13.1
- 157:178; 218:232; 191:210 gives 1.7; 13.8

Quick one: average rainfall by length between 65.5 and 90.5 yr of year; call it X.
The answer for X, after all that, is 10.8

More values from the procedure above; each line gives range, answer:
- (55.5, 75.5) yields 11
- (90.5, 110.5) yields 11.1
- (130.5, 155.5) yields 11.1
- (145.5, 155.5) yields 11.5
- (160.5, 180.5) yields 13.8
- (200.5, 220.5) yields 13.7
